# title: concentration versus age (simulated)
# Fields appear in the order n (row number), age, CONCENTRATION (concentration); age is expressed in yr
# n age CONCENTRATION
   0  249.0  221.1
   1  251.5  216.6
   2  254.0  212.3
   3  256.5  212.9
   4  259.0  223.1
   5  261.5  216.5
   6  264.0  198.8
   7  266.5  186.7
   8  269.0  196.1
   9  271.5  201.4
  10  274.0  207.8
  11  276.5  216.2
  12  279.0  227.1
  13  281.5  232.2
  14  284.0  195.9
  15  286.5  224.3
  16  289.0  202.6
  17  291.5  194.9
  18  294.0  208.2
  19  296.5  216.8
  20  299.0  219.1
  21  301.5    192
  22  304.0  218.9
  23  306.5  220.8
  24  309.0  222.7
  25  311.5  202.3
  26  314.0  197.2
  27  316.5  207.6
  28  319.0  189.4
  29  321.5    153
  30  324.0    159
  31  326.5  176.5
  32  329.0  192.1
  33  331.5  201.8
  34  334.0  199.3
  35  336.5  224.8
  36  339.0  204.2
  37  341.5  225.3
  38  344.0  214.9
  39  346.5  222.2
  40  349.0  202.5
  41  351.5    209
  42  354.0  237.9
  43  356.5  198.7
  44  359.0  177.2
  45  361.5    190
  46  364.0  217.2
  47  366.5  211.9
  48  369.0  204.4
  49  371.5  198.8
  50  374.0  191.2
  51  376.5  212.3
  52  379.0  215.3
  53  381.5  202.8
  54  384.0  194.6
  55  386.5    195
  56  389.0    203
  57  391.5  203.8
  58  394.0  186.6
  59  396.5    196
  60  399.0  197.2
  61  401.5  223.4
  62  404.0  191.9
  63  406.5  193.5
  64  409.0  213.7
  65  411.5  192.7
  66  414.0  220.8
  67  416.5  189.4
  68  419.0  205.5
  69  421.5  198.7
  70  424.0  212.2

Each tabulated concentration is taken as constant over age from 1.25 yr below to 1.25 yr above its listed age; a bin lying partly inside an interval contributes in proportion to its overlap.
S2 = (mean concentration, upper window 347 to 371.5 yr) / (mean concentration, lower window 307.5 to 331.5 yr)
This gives 1.08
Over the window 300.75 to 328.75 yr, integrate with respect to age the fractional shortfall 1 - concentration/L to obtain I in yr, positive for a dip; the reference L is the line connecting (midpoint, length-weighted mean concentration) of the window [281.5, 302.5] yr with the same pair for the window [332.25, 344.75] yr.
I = 2.2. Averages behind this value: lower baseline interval 208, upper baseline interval 213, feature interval 194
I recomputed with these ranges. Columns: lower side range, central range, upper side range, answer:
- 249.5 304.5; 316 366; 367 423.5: 1.3 yr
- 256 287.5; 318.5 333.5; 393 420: 2.0 yr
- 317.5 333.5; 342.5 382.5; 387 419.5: -3.5 yr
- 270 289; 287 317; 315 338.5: -1.0 yr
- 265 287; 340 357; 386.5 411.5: -1.0 yr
